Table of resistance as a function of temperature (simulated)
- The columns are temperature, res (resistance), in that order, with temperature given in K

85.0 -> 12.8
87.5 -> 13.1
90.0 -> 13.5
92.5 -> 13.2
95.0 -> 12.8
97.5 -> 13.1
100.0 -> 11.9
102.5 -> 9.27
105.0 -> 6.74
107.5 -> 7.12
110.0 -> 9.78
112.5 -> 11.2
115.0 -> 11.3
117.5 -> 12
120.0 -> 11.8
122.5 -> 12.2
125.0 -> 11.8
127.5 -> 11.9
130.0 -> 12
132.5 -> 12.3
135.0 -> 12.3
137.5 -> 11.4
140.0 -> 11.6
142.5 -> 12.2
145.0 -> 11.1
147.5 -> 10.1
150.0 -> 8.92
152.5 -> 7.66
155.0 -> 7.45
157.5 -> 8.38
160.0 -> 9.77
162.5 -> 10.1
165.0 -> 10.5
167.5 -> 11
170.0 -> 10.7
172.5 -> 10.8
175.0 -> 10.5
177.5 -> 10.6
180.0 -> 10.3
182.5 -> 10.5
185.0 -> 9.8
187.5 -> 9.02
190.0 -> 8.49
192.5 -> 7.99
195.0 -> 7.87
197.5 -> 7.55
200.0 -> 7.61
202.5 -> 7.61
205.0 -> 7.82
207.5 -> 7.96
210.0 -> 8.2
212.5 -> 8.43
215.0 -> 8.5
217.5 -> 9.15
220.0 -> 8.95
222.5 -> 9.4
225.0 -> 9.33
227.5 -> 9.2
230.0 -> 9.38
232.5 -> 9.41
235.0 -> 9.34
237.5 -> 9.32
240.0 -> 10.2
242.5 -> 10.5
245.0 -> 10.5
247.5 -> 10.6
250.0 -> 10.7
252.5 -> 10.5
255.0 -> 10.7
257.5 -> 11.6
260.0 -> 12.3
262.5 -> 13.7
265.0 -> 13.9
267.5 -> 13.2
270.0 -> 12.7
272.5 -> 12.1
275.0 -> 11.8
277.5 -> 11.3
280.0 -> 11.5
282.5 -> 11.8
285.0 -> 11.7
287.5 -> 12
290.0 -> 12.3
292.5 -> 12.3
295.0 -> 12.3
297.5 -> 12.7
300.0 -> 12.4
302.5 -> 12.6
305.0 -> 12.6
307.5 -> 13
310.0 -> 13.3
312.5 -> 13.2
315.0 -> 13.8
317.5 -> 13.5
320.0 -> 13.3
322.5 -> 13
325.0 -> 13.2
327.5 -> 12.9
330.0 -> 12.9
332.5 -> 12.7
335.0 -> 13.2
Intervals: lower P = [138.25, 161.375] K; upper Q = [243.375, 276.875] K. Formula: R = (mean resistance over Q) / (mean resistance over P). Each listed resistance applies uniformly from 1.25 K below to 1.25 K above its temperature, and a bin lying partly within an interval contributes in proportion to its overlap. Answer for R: 1.22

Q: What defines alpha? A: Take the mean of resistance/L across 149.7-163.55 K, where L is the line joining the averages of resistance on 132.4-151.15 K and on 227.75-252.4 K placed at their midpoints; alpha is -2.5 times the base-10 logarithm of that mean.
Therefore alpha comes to 0.26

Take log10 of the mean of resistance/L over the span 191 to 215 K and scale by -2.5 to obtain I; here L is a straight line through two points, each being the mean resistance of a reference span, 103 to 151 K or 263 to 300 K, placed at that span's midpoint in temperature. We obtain 0.412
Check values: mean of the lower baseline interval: 10.9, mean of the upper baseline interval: 12.3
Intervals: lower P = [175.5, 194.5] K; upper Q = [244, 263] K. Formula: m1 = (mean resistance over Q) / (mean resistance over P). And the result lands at 1.2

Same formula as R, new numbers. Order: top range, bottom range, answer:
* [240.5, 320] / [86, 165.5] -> 1.12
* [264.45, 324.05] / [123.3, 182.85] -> 1.19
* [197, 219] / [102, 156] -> 0.77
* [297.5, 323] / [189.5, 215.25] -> 1.64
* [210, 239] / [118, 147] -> 0.77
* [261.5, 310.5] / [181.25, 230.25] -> 1.44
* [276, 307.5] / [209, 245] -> 1.31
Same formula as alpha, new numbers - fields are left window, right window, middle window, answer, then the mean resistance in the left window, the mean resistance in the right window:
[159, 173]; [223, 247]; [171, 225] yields 0.137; 10.5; 9.71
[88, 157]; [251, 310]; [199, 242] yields 0.309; 11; 12.2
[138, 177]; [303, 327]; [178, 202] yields 0.212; 10.1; 13.2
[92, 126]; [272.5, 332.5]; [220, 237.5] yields 0.272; 11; 12.6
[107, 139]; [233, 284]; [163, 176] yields 0.072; 11.4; 11.4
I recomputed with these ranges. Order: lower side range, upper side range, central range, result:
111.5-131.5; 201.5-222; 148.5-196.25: 0.04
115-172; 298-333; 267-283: 0.04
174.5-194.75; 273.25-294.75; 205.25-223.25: 0.19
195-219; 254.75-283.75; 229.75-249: 0.03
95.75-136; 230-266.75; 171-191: 0.10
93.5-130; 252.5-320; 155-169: 0.17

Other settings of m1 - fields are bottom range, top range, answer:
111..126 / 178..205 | 0.74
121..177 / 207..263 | 0.93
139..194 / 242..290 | 1.19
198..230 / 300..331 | 1.53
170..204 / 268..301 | 1.32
